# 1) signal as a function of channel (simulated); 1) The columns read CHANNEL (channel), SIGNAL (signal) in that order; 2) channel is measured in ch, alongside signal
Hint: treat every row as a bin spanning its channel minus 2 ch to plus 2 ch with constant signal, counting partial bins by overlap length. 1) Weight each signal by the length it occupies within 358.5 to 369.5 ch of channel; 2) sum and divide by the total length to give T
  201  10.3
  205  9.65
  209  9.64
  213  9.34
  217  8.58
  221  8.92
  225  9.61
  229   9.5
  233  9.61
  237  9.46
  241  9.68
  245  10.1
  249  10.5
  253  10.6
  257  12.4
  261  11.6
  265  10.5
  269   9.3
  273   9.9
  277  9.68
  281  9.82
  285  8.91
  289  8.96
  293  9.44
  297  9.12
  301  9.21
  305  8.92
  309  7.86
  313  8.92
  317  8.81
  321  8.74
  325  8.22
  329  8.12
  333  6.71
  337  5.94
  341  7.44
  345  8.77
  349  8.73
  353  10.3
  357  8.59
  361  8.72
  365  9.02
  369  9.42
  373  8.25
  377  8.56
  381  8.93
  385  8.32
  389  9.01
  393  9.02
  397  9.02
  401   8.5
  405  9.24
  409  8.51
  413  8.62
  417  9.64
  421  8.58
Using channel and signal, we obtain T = 8.98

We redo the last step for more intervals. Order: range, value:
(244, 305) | 9.97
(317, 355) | 8.14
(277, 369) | 8.64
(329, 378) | 8.36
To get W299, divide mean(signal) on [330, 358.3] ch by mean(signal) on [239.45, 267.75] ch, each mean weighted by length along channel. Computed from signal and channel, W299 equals 0.75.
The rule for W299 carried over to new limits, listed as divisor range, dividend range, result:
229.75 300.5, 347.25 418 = 0.89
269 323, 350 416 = 0.98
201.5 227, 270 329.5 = 0.96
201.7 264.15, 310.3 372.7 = 0.84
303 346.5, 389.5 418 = 1.11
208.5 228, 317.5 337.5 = 0.84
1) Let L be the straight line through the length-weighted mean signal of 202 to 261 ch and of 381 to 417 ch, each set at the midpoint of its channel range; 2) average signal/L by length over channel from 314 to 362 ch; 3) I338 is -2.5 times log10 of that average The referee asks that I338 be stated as 0.12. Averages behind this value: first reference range 9.9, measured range 8.26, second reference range 8.84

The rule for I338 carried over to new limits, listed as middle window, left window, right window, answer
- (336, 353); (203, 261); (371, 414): 0.119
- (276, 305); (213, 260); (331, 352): -0.062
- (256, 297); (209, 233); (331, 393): -0.114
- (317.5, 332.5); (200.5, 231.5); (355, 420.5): 0.101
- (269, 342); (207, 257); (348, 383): 0.083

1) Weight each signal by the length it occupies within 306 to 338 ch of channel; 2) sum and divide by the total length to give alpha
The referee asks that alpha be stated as 8.01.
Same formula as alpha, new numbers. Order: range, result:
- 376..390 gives 8.69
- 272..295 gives 9.43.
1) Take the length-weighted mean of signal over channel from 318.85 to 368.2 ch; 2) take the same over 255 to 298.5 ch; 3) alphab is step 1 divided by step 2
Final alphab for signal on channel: 0.83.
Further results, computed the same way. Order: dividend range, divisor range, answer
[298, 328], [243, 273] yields 0.81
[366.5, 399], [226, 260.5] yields 0.86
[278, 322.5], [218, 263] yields 0.89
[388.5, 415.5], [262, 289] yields 0.91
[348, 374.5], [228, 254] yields 0.91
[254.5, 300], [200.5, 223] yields 1.07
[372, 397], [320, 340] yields 1.17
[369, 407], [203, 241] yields 0.94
